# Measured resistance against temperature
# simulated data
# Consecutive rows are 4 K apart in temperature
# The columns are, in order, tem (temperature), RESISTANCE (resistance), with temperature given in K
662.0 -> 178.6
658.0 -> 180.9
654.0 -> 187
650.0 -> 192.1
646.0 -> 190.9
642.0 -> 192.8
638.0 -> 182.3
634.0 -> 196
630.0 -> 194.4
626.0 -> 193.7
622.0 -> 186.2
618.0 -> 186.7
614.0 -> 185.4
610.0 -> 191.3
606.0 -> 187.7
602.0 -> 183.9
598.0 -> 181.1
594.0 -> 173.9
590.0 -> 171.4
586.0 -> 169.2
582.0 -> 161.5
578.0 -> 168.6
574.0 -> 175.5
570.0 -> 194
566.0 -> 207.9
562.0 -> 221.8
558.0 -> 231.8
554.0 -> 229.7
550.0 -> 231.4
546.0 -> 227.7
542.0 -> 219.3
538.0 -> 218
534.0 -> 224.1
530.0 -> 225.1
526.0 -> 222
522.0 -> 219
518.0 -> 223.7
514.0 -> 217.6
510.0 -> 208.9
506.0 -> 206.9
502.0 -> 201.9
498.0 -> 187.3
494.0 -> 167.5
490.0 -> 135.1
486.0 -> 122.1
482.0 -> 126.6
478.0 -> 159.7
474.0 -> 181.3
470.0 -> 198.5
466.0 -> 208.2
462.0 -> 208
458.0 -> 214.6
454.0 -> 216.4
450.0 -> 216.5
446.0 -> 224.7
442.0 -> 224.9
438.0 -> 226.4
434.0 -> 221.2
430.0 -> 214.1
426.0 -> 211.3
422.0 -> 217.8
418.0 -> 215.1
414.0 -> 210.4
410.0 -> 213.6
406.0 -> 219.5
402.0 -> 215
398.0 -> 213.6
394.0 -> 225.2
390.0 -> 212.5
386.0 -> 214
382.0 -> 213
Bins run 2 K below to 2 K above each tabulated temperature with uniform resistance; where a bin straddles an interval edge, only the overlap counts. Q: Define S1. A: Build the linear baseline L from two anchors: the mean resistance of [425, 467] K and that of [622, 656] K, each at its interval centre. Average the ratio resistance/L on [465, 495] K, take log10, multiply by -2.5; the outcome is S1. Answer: 0.30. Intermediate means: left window 217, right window 191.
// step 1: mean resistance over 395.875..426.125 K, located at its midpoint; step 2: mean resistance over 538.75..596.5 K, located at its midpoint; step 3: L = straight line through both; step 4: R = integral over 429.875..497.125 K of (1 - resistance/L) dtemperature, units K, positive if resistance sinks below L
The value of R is 5.9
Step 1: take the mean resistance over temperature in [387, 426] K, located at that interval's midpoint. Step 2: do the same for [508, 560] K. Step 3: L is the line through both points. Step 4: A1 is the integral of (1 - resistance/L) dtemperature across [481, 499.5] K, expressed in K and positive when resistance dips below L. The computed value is 6.1 K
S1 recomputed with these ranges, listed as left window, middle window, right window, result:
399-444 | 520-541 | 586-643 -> -0.12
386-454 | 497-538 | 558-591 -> -0.09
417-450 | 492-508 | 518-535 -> 0.16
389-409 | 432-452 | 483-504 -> -0.16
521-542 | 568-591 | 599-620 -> 0.16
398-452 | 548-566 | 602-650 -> -0.14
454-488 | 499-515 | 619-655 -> -0.14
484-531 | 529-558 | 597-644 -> -0.17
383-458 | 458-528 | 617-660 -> 0.10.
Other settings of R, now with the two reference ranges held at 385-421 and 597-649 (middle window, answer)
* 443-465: -0.7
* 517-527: -1.0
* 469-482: 2.3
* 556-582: -0.2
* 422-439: -0.4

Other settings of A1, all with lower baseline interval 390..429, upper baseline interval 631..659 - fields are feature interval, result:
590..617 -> 1.51 K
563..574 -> -0.02 K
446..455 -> -0.31 K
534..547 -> -1.33 K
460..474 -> 0.51 K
